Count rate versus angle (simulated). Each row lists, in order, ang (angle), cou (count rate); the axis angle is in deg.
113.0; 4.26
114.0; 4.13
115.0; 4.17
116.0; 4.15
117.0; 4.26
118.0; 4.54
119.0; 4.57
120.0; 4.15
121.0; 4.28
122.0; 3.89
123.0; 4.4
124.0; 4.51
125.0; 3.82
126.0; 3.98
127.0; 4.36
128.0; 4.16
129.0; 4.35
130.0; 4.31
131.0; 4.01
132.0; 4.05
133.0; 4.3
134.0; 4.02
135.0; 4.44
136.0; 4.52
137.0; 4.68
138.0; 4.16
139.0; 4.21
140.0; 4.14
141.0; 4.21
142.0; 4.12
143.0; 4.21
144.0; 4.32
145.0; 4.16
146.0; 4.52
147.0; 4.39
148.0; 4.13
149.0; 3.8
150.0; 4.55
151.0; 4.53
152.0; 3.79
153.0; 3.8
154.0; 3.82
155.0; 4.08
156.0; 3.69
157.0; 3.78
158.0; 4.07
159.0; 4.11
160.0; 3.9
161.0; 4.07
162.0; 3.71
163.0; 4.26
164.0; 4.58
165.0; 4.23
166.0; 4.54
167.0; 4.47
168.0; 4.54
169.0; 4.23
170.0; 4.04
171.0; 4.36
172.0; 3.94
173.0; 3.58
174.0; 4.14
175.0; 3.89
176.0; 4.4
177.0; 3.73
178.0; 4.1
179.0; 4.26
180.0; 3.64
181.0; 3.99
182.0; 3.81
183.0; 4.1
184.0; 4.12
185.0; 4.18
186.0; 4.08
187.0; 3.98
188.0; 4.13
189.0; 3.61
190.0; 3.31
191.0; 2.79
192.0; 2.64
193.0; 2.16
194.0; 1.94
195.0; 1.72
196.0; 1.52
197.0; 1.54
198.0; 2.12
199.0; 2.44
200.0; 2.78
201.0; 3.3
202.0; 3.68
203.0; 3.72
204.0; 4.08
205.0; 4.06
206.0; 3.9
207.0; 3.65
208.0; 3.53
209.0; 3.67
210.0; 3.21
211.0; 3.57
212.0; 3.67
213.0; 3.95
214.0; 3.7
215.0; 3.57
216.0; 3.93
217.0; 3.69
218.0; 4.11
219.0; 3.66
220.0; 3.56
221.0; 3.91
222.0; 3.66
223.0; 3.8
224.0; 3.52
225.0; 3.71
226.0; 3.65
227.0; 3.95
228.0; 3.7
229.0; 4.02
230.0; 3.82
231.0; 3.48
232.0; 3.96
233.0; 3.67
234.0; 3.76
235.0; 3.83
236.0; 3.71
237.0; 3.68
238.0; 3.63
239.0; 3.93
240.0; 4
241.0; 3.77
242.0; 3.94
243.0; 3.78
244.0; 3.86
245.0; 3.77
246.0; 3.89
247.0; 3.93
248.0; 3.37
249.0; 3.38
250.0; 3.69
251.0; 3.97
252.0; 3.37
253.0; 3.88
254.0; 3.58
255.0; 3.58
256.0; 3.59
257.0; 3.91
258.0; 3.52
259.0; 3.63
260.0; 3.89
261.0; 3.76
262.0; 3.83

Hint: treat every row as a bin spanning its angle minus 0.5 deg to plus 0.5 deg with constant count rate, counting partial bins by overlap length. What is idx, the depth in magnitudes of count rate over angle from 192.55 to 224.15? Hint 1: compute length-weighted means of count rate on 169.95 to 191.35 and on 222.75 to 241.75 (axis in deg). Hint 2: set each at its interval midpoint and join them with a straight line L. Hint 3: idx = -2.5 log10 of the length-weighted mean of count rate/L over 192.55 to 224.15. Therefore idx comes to 0.17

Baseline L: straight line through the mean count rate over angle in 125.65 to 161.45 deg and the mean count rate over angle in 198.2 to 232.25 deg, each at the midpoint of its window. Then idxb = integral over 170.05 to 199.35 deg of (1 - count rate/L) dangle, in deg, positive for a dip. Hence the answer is 3.6 deg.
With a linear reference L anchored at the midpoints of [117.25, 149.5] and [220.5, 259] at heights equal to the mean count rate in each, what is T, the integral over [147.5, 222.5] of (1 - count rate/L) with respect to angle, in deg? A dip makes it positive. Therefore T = 5.7 deg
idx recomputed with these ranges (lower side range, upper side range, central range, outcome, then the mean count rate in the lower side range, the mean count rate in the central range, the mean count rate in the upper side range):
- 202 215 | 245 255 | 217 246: -0.03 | 3.72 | 3.78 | 3.67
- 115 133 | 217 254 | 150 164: 0.02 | 4.22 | 4.01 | 3.76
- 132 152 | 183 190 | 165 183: -0.01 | 4.27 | 4.1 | 3.97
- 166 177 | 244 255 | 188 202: 0.49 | 4.16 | 2.56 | 3.69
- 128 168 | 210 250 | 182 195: 0.18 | 4.18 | 3.37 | 3.75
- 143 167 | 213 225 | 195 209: 0.24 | 4.13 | 3.07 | 3.74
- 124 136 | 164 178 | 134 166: 0.00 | 4.19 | 4.16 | 4.17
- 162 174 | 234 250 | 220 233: 0.03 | 4.22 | 3.75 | 3.76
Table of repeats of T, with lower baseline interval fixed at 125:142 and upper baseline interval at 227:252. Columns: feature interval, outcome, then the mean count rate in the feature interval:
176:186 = 0.0 deg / 4.02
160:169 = -0.4 deg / 4.27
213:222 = 0.2 deg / 3.77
